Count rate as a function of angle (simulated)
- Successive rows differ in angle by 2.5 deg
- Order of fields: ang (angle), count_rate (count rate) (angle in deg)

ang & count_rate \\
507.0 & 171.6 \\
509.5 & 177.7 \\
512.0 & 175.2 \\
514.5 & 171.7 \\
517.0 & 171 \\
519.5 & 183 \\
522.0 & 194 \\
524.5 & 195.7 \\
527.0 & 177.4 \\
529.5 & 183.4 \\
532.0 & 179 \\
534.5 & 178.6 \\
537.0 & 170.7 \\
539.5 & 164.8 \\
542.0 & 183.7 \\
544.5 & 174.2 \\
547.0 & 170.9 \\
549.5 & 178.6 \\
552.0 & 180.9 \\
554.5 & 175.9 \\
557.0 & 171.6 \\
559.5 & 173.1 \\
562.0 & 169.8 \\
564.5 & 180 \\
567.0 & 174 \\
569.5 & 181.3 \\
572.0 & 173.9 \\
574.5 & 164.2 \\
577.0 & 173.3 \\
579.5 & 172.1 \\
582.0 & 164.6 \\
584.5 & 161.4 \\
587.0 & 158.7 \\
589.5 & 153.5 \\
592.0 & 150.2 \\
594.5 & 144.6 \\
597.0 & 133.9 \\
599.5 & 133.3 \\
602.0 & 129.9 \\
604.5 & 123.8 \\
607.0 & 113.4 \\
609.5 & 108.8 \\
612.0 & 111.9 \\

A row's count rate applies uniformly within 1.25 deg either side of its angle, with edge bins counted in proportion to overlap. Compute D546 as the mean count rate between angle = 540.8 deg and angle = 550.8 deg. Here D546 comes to 177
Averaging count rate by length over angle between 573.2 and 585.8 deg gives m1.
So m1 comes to 167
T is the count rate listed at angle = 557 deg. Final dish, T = 171.6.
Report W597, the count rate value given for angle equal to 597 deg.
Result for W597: 133.9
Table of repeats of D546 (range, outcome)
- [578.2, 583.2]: 168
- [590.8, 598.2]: 143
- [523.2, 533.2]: 184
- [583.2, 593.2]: 156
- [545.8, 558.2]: 176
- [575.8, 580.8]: 173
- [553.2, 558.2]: 174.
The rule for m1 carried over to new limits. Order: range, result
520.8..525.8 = 195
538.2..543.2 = 174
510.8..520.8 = 175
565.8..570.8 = 178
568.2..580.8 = 173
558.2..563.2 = 171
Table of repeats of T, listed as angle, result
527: 177.4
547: 170.9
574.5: 164.2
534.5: 178.6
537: 170.7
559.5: 173.1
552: 180.9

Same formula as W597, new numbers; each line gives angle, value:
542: 183.7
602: 129.9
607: 113.4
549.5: 178.6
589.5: 153.5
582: 164.6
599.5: 133.3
